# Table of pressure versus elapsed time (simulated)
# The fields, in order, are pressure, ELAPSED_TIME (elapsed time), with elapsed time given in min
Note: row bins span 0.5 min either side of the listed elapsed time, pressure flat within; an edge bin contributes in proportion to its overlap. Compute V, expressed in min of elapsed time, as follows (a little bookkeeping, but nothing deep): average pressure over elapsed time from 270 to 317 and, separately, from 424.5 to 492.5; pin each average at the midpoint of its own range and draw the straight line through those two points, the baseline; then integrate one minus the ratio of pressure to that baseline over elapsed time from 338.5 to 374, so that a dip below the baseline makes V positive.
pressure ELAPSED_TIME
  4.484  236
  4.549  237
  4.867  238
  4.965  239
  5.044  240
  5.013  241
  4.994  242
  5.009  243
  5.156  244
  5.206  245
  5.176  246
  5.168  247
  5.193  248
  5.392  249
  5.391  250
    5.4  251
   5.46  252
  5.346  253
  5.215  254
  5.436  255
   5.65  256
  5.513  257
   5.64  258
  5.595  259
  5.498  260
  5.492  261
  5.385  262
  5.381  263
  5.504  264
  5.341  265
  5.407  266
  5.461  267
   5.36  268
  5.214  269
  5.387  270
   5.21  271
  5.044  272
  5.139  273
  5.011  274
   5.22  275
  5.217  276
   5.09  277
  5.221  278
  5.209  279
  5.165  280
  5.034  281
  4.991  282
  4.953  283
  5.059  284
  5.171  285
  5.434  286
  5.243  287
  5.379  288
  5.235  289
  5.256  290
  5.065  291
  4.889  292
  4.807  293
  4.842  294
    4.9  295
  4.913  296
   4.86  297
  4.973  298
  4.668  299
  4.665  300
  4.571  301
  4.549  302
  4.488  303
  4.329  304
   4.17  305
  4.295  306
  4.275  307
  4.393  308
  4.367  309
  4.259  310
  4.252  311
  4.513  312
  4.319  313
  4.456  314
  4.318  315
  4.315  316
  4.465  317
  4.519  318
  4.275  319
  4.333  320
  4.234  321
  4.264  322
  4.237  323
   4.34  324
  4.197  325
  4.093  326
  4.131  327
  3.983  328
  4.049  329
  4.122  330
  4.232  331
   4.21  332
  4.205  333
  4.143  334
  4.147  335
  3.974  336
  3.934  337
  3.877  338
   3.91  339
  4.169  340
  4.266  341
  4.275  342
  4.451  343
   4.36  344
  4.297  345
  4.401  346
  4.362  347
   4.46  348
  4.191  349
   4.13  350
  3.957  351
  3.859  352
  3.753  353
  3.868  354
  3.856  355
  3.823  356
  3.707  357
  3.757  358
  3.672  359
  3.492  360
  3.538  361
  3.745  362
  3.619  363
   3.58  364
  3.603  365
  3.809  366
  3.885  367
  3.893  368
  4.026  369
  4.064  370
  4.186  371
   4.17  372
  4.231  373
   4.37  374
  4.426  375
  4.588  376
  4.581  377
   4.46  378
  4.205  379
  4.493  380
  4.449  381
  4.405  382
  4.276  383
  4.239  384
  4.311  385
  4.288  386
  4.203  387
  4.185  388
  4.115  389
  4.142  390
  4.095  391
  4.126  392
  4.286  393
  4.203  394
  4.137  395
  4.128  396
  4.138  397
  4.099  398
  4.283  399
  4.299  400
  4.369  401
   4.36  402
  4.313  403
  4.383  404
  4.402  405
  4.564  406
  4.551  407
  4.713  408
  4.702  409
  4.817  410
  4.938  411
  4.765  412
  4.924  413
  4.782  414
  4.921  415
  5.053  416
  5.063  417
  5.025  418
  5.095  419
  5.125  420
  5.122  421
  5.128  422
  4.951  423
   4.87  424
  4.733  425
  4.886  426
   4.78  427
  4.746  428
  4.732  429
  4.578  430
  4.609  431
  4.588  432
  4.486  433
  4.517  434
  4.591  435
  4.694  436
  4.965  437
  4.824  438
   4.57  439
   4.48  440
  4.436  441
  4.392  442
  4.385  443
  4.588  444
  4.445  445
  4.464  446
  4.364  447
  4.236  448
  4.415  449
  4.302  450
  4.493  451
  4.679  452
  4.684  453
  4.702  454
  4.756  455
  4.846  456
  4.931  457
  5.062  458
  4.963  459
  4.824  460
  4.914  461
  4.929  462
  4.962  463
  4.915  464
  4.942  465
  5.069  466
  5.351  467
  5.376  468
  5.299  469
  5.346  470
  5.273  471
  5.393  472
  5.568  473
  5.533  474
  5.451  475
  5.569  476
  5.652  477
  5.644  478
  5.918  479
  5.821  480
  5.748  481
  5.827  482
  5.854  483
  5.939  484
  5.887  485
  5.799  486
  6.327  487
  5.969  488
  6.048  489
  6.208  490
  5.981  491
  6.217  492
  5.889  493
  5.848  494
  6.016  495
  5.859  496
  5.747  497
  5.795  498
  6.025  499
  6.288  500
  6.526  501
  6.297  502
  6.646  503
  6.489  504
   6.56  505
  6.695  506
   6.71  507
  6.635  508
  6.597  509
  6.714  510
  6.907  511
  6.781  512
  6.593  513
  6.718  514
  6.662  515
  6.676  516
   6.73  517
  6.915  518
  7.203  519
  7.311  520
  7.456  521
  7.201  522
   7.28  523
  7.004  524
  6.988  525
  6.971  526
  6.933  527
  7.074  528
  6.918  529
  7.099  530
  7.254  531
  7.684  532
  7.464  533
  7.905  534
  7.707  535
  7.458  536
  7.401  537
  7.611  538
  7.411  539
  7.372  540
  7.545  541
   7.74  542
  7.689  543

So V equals 6.7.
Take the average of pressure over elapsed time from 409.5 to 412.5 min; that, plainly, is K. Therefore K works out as 4.84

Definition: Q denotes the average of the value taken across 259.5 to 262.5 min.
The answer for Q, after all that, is 5.46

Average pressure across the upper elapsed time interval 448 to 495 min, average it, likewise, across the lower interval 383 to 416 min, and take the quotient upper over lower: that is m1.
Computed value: 1.2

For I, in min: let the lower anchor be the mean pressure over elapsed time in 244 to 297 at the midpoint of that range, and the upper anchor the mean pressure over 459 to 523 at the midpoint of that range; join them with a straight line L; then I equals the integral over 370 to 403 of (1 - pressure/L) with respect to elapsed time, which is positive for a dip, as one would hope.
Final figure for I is 8.1 min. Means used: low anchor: 5.24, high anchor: 6.03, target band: 4.27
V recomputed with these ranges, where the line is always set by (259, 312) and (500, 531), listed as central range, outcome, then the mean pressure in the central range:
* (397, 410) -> 3.3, 4.42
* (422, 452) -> 7.8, 4.6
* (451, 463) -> 2.9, 4.83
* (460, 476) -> 3.1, 5.22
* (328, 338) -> 2.4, 4.09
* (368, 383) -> 3.7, 4.32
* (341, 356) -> 3.7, 4.15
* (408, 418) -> 1.9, 4.88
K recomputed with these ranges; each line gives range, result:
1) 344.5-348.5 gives 4.38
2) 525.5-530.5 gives 7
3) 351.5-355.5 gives 3.83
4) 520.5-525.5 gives 7.19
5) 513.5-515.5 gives 6.69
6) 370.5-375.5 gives 4.28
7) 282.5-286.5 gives 5.15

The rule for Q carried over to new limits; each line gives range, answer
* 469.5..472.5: 5.34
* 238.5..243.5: 5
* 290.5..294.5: 4.9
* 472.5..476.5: 5.53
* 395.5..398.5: 4.12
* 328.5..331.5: 4.13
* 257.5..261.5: 5.56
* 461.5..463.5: 4.95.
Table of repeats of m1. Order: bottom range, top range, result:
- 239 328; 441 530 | 1.18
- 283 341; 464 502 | 1.28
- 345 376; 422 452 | 1.16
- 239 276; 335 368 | 0.75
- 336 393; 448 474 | 1.21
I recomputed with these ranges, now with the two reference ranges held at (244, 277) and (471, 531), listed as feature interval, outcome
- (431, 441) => 2.4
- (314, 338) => 6.0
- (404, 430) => 5.0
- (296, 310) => 2.5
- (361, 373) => 4.0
